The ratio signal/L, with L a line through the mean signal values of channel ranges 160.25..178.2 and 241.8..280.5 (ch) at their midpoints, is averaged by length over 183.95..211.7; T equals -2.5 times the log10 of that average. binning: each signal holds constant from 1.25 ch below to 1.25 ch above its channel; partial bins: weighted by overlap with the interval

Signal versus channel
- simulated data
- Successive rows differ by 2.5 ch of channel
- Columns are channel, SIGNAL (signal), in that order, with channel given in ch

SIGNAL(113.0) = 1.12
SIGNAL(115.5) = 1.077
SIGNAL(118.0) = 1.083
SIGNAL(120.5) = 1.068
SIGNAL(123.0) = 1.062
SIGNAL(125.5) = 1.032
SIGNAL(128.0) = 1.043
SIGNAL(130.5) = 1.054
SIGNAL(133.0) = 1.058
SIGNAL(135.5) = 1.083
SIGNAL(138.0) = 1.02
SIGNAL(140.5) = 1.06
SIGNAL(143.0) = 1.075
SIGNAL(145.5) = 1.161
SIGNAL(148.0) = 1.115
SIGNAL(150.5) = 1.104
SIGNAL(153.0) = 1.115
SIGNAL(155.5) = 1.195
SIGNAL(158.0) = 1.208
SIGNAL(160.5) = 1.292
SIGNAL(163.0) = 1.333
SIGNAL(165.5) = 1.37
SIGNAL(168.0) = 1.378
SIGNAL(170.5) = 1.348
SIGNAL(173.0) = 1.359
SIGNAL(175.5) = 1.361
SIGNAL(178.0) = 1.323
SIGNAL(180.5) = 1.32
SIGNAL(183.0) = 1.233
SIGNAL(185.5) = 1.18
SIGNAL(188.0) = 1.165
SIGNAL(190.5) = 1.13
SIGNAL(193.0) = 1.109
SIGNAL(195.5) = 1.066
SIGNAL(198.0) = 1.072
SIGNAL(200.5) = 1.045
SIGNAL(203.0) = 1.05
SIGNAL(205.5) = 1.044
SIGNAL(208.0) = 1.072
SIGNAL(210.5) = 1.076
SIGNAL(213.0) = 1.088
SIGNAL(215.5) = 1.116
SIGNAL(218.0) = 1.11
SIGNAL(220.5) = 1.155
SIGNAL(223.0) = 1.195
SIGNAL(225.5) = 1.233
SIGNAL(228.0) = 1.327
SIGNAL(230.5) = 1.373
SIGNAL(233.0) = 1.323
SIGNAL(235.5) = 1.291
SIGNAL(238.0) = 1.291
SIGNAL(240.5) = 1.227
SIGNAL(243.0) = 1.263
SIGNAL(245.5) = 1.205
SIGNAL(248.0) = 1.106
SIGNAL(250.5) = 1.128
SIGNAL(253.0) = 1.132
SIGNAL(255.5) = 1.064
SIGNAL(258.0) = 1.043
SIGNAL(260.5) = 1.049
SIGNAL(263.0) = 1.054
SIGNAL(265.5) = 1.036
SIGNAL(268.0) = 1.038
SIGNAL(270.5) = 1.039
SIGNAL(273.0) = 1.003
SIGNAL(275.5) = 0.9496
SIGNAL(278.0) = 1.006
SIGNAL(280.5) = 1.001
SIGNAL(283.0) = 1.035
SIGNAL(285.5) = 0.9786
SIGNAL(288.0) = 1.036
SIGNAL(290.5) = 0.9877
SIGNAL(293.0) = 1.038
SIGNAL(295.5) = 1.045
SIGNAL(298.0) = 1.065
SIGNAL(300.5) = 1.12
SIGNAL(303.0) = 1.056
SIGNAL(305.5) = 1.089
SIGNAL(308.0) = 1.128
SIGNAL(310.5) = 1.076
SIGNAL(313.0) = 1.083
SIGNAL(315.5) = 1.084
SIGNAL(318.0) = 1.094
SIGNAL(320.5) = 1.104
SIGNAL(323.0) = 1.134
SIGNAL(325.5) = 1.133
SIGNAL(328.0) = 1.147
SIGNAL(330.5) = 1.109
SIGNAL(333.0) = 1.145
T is 0.16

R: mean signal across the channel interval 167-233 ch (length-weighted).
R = 1.19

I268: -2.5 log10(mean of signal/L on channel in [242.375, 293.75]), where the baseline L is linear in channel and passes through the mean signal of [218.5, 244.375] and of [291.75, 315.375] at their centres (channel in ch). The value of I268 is 0.113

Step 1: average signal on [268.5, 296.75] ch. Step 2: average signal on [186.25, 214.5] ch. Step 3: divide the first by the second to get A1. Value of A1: 0.9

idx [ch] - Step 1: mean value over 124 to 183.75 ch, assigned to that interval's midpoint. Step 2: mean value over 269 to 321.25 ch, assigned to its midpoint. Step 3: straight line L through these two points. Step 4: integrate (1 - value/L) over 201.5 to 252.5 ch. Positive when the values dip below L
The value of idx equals -3.0 ch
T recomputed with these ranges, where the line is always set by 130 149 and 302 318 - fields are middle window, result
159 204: -0.141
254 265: 0.032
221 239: -0.185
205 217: 0.000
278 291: 0.080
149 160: -0.082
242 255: -0.073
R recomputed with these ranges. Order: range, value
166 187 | 1.31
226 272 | 1.17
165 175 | 1.36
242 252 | 1.17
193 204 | 1.06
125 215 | 1.16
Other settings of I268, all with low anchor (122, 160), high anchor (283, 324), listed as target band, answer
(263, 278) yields 0.06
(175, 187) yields -0.17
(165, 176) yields -0.24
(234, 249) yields -0.15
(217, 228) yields -0.10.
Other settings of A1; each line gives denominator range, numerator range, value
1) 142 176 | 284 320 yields 0.86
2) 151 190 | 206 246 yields 0.95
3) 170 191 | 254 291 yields 0.80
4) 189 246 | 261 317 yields 0.89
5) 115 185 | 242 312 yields 0.90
